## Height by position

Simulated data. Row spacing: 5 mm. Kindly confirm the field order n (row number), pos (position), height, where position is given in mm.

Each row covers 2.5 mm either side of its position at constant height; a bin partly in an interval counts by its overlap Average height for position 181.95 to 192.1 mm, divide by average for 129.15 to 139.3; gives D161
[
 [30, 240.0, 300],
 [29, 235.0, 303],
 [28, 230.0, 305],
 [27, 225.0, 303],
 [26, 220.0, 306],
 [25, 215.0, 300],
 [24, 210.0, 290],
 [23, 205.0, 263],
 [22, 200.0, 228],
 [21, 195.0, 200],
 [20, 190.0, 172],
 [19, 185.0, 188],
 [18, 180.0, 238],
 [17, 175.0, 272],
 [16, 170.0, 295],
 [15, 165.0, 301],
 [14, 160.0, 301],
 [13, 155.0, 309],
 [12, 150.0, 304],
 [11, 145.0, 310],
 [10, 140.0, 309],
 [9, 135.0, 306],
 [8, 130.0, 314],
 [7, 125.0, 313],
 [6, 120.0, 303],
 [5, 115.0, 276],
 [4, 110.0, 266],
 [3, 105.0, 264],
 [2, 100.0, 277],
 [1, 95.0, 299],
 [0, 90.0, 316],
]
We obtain 0.59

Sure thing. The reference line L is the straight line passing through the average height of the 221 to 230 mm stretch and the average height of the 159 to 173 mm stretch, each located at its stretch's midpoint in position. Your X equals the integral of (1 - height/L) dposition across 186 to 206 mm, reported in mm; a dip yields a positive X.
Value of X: 6.0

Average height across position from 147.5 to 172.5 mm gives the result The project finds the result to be 302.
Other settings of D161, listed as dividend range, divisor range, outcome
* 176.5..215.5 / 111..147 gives 0.77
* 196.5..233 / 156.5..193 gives 1.12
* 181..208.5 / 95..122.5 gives 0.77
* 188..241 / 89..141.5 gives 0.92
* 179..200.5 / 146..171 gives 0.66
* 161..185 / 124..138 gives 0.87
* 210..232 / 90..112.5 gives 1.07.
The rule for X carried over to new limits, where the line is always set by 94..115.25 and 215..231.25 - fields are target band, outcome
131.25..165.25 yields -2.5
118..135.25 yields -1.8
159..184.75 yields 1.7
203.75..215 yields 0.7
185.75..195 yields 3.5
